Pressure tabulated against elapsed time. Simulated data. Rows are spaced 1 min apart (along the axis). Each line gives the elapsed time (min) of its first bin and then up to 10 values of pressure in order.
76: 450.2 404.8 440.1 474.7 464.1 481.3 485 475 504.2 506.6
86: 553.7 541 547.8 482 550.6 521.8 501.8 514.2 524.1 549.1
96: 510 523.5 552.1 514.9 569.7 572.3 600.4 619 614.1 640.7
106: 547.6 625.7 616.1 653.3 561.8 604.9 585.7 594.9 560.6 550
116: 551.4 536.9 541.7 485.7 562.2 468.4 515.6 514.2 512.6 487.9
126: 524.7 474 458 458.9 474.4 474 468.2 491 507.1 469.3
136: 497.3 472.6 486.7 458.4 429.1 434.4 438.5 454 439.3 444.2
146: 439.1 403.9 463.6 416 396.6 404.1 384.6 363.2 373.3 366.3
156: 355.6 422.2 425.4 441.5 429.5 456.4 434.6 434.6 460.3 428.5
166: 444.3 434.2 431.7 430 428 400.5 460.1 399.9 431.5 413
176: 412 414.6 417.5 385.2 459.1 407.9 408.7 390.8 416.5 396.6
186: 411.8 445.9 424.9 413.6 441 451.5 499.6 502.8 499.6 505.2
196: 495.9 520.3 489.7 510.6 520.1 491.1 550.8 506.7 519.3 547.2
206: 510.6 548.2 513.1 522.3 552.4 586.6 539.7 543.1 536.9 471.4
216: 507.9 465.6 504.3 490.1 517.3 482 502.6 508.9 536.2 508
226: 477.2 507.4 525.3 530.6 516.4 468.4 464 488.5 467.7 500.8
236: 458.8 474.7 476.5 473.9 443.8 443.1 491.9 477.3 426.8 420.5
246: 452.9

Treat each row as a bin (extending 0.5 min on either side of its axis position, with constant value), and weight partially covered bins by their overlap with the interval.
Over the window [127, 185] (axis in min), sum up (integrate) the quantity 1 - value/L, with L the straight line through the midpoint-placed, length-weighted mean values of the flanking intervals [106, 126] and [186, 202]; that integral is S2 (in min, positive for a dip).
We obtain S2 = 9.4 min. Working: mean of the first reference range 553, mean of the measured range 432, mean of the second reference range 481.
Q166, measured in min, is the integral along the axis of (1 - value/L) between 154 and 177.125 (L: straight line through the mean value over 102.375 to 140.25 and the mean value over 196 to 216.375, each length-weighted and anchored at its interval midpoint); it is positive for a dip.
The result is 4.5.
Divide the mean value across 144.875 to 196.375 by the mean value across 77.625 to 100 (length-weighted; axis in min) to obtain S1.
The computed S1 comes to 0.83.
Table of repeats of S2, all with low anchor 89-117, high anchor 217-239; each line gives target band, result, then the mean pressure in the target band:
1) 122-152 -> 4.7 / 461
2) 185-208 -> 1.0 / 490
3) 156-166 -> 1.9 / 433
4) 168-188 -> 4.0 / 418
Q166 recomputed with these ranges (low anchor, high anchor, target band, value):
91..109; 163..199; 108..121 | -0.5 min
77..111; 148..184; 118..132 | -0.2 min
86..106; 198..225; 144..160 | 3.8 min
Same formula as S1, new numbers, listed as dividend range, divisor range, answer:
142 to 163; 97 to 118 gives 0.72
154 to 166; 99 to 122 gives 0.74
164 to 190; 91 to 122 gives 0.75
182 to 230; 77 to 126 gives 0.92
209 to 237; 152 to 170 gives 1.21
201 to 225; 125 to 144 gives 1.10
